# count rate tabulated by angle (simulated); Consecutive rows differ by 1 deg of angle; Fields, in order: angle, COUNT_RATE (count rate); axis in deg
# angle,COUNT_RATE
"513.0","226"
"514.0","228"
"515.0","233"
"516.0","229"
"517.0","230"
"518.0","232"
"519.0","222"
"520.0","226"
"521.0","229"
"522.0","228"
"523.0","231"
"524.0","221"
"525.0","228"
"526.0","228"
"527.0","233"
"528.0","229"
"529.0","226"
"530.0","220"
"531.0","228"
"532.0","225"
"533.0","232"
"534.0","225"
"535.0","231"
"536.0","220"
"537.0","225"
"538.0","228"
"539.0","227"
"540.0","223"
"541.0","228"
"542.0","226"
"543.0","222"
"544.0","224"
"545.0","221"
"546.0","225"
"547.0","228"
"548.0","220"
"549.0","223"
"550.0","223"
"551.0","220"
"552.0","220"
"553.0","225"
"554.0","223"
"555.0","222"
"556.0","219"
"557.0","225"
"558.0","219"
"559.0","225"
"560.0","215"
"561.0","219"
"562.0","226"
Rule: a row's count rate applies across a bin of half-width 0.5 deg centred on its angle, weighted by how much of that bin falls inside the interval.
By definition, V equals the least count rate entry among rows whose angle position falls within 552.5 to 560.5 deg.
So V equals 215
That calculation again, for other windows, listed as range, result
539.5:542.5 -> 223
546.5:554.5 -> 220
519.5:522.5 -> 226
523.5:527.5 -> 221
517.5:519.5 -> 222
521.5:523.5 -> 228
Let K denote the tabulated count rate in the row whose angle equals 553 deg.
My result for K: 225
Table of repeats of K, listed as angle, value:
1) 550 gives 223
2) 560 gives 215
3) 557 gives 225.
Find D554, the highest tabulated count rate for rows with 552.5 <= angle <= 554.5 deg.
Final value 225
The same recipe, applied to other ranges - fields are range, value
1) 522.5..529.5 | 233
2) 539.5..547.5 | 228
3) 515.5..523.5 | 232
